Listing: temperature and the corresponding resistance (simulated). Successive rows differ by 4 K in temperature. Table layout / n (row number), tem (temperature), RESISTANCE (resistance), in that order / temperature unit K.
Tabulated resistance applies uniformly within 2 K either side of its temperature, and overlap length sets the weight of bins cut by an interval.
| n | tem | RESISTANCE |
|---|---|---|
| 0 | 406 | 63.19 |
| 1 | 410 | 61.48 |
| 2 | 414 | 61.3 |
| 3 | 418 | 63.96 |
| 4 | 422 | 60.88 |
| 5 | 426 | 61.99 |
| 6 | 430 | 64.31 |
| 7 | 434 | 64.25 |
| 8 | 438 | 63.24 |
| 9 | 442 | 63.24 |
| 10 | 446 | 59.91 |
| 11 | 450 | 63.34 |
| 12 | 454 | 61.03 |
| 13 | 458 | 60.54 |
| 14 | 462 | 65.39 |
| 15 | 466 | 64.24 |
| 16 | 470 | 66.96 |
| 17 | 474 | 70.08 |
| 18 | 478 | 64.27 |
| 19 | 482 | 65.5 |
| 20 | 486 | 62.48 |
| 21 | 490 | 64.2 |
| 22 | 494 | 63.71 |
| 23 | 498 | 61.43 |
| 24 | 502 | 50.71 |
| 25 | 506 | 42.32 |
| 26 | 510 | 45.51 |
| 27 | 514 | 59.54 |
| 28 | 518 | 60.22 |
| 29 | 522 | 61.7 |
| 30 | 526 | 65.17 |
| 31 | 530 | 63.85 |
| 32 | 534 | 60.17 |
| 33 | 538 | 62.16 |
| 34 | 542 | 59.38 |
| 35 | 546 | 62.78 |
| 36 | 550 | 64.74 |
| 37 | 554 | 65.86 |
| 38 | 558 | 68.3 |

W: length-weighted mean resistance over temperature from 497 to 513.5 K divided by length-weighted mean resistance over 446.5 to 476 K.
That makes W 0.8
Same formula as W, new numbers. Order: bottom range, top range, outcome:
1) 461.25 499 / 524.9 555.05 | 0.97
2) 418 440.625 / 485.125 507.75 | 0.91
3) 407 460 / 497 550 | 0.94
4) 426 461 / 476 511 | 0.93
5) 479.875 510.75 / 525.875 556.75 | 1.10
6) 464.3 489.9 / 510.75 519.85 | 0.88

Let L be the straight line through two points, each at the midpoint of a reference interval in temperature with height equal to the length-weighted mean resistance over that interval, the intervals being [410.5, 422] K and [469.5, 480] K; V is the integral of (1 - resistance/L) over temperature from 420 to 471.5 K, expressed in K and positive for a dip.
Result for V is 1.3 K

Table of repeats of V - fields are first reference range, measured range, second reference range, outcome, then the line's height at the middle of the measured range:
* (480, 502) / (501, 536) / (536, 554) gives 3.2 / 62.5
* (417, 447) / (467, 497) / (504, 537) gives -2.7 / 59.8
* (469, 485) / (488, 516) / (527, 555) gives 4.2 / 65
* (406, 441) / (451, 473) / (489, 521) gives -1.6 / 59.5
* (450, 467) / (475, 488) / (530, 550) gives -0.4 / 62.5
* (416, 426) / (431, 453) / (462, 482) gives 0.4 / 63.9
